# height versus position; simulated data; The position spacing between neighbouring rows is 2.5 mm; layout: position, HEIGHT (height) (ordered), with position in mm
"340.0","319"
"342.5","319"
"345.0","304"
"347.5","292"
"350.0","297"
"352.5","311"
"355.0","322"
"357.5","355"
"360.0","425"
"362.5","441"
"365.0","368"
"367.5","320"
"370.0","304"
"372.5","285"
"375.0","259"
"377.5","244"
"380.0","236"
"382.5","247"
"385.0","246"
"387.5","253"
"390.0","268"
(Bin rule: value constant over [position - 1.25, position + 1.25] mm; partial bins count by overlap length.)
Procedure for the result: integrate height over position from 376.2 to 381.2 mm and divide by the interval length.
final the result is 240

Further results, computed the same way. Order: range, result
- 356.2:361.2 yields 389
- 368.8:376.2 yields 283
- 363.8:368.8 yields 343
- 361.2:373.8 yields 344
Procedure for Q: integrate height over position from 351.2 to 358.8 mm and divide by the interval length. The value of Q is 330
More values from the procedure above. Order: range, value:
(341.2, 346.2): 312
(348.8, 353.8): 304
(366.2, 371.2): 313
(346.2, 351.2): 295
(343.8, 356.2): 305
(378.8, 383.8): 242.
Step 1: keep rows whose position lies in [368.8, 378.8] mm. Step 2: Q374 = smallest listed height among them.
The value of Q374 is 244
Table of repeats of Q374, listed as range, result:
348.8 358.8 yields 297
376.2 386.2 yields 236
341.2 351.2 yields 292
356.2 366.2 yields 355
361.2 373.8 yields 285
